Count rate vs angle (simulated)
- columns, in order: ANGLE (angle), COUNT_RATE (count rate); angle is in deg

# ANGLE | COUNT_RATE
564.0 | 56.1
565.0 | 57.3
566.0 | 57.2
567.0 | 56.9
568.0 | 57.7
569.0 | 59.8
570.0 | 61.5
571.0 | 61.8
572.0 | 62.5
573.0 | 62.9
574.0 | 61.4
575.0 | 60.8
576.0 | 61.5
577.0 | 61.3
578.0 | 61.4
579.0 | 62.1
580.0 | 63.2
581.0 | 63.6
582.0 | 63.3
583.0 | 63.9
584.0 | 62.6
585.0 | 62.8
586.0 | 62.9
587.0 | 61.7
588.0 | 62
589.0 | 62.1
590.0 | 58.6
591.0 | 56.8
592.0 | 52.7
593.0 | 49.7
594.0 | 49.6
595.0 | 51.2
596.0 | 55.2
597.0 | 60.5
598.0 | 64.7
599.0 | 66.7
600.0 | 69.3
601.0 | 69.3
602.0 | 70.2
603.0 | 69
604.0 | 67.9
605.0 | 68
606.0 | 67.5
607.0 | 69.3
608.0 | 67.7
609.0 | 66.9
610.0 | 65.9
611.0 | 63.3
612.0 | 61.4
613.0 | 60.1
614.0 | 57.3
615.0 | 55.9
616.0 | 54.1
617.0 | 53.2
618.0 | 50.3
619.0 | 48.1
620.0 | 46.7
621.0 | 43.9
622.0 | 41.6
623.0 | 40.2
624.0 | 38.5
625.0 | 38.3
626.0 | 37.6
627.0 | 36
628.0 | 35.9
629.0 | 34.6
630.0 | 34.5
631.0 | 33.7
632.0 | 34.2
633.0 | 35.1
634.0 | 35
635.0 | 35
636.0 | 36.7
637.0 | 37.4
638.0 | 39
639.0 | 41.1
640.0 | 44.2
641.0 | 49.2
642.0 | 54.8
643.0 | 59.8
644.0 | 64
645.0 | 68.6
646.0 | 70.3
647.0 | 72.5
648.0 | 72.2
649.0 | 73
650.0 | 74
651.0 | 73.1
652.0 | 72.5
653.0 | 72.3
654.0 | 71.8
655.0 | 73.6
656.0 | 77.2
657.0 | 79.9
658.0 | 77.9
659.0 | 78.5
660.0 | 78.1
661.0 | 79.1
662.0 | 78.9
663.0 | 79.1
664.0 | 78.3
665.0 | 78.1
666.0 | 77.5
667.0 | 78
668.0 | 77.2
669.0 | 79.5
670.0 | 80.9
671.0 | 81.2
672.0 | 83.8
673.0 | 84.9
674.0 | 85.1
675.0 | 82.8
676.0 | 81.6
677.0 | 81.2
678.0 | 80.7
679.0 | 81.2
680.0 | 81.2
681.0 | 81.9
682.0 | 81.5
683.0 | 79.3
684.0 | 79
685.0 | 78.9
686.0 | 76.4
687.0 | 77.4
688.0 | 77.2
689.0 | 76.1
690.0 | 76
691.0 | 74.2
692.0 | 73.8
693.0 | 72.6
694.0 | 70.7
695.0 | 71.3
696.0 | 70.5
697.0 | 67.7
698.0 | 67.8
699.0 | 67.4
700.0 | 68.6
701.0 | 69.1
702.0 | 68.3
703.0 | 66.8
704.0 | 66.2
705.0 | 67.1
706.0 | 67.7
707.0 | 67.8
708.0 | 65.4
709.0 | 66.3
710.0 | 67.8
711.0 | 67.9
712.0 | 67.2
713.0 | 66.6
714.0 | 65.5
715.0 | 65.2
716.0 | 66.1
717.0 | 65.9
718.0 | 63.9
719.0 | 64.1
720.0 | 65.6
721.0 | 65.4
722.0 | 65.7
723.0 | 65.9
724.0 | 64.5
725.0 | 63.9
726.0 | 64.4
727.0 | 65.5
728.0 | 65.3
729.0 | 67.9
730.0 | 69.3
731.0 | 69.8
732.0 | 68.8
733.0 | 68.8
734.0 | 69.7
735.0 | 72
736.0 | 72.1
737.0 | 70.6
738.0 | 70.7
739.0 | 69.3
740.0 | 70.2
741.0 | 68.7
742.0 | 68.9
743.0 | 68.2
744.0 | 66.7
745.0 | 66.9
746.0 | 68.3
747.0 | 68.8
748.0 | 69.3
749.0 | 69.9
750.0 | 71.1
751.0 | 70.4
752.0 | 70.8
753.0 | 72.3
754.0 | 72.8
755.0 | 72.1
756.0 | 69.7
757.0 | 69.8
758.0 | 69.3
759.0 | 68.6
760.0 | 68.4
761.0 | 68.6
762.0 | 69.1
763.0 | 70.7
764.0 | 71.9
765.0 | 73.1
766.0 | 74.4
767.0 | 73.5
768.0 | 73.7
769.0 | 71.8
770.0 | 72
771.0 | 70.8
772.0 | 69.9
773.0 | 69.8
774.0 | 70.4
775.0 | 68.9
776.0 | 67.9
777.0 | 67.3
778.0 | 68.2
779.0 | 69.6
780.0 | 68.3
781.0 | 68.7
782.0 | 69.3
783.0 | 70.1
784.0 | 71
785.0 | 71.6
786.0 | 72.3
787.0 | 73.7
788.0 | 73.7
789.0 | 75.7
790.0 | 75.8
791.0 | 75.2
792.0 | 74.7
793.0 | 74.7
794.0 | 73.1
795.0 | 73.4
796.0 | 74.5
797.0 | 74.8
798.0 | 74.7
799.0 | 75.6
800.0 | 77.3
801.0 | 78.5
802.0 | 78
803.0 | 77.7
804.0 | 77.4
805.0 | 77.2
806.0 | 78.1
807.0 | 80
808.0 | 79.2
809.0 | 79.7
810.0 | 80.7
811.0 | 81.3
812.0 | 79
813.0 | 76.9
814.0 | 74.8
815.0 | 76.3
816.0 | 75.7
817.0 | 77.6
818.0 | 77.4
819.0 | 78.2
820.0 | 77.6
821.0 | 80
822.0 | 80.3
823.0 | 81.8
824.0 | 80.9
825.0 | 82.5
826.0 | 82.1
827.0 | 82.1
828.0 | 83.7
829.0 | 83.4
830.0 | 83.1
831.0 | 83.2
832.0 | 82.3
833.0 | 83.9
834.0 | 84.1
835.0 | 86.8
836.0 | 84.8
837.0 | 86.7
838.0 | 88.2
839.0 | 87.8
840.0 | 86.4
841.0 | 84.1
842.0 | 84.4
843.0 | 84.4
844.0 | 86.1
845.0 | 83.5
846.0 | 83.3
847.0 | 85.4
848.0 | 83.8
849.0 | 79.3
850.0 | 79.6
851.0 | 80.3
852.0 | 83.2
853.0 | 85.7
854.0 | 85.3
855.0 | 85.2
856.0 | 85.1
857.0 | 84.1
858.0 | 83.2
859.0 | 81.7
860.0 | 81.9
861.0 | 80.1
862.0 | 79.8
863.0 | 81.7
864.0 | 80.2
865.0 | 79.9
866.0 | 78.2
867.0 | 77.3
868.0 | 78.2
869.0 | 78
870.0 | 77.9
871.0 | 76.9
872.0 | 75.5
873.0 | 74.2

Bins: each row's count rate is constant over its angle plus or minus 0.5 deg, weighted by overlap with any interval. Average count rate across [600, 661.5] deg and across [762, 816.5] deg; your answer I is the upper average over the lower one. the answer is 1.3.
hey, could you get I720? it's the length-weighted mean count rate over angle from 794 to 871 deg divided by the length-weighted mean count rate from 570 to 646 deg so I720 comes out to 1.47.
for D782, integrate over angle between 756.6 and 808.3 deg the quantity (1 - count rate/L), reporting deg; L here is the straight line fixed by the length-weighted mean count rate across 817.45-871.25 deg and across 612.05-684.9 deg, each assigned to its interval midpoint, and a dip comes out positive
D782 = 2.4 deg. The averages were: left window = 62.9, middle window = 72.7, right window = 82.3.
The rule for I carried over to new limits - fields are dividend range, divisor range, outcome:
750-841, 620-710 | 1.15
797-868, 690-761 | 1.19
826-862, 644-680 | 1.08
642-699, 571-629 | 1.32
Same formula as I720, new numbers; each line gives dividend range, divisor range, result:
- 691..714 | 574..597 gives 1.15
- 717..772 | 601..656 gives 1.26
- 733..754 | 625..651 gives 1.44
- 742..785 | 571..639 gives 1.28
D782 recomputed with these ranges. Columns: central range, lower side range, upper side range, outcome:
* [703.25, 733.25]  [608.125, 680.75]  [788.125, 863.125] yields 1.38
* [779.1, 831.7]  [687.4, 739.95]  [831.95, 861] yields 1.56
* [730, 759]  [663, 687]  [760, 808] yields 2.22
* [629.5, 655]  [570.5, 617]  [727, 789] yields 3.92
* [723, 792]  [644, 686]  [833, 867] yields 9.05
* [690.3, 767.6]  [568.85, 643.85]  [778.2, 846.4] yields 0.12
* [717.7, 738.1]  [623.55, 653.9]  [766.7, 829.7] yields -0.91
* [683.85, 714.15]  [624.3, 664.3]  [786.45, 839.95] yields -2.74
